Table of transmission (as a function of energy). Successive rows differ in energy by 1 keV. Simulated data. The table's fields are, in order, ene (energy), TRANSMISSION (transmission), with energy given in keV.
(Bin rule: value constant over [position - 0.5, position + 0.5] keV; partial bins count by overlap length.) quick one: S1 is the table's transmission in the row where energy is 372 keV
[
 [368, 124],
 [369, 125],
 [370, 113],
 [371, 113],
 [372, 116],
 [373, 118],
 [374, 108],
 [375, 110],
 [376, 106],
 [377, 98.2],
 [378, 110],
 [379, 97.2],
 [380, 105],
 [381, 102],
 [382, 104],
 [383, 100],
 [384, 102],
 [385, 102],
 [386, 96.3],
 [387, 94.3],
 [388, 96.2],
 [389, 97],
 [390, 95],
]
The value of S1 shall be 116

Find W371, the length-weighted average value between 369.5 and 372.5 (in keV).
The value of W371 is 114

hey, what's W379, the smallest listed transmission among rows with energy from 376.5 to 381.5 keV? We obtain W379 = 97.2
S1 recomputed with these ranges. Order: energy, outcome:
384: 102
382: 104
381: 102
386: 96.3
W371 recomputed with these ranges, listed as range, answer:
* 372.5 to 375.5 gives 112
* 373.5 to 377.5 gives 106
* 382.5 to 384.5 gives 101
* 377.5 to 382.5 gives 104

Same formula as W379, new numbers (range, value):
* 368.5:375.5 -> 108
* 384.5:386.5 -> 96.3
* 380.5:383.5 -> 100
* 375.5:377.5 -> 98.2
